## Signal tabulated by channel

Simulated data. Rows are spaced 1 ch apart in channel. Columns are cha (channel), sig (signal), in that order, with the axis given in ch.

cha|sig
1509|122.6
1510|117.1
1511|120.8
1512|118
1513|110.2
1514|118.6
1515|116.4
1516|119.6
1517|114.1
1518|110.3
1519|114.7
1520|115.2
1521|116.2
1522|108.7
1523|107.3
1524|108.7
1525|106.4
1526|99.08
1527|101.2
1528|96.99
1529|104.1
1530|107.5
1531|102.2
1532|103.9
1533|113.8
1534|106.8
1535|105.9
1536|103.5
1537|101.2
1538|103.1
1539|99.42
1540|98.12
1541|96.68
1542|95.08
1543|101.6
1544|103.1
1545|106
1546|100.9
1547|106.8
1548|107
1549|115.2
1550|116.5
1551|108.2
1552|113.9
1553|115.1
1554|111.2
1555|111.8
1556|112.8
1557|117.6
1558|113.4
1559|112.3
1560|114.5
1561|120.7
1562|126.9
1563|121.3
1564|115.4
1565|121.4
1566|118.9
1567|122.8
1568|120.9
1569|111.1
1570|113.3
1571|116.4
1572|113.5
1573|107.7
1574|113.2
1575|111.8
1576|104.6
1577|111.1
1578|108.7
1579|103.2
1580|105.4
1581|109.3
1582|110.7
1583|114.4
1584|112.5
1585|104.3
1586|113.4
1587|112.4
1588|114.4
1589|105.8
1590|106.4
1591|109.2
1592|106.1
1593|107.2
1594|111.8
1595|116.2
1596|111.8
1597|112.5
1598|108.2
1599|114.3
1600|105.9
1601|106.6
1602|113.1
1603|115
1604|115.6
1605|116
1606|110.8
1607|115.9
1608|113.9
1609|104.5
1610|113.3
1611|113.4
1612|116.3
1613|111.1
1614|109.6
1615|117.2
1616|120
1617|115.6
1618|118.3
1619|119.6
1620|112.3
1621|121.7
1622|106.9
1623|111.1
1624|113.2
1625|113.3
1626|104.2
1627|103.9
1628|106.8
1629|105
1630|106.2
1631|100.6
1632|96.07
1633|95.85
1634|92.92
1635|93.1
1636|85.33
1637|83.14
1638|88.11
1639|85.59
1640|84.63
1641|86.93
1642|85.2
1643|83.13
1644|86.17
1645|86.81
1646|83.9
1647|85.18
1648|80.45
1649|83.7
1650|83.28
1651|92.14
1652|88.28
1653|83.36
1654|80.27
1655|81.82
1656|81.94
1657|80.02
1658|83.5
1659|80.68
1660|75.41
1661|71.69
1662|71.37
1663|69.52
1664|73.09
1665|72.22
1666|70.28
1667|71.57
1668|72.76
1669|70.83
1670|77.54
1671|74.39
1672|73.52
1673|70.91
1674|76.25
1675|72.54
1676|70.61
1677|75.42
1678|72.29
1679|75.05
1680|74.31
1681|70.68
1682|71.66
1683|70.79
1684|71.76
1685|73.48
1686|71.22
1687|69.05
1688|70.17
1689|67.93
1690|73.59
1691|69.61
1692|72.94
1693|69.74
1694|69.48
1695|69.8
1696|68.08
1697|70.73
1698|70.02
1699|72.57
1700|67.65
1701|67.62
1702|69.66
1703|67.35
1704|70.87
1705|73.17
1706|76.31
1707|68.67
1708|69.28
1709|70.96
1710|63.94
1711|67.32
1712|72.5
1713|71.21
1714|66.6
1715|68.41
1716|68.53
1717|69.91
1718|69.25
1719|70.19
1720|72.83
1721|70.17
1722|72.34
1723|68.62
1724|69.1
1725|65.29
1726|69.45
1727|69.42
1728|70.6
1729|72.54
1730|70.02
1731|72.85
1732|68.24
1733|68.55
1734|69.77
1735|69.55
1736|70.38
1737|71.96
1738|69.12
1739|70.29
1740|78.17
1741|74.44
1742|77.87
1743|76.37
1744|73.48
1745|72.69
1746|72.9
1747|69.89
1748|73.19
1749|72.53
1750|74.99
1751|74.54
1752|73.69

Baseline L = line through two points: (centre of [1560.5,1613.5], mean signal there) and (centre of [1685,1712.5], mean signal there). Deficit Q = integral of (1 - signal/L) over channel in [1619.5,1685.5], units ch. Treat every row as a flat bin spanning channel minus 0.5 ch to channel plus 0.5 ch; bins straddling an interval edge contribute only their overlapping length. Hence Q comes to 2.4 ch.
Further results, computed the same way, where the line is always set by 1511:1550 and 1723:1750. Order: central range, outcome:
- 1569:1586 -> -1.90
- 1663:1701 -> 4.36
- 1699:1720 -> 1.80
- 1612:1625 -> -3.22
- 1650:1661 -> 0.43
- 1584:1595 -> -1.43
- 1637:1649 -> 0.38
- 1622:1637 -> -1.90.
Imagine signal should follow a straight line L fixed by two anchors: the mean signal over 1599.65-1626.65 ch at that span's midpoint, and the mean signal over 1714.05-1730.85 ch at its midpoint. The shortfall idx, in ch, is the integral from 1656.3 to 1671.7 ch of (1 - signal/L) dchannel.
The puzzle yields 3.1 ch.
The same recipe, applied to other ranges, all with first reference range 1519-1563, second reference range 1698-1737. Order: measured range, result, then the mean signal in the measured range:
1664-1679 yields 1.3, 73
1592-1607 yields -2.6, 112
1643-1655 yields 0.0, 84.7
